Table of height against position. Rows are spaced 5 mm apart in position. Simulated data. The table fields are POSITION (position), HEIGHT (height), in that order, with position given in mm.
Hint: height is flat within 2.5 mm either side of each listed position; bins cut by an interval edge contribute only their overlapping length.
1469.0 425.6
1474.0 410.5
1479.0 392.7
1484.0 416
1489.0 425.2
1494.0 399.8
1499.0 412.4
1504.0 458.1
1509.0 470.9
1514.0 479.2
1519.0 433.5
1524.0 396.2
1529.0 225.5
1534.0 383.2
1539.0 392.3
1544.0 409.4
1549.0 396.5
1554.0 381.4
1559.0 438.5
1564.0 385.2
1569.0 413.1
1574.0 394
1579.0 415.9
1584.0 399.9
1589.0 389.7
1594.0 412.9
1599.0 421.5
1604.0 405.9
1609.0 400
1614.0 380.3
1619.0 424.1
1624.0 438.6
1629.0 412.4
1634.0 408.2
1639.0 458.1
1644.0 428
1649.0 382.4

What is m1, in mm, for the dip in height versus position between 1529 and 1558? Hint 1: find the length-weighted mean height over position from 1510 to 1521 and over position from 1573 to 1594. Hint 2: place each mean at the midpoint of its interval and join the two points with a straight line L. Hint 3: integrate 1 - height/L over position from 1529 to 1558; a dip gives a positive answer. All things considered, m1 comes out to 3.6 mm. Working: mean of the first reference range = 459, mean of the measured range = 381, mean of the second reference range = 402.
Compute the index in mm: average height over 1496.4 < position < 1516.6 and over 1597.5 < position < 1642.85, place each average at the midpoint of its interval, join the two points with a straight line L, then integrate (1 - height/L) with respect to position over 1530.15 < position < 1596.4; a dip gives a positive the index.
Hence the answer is 5.82 mm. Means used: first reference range 455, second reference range 417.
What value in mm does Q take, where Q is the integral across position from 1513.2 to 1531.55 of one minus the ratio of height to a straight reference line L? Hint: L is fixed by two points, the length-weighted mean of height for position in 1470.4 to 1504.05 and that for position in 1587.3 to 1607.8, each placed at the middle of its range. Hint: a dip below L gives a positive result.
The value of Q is 1.65 mm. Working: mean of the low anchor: 414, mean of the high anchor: 408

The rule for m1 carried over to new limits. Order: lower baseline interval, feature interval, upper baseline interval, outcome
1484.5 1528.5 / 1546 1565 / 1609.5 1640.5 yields 0.88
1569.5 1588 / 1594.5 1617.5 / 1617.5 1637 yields 0.53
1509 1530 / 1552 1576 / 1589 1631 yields 0.29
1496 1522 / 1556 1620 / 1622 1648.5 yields 4.20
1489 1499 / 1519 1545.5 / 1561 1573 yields 2.50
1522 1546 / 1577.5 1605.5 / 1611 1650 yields -0.94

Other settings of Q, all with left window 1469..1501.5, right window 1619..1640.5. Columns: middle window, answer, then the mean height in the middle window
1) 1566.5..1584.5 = 0.6 mm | 406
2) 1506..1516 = -1.5 mm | 474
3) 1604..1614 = 0.7 mm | 397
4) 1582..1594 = 0.7 mm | 398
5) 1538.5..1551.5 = 0.5 mm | 400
